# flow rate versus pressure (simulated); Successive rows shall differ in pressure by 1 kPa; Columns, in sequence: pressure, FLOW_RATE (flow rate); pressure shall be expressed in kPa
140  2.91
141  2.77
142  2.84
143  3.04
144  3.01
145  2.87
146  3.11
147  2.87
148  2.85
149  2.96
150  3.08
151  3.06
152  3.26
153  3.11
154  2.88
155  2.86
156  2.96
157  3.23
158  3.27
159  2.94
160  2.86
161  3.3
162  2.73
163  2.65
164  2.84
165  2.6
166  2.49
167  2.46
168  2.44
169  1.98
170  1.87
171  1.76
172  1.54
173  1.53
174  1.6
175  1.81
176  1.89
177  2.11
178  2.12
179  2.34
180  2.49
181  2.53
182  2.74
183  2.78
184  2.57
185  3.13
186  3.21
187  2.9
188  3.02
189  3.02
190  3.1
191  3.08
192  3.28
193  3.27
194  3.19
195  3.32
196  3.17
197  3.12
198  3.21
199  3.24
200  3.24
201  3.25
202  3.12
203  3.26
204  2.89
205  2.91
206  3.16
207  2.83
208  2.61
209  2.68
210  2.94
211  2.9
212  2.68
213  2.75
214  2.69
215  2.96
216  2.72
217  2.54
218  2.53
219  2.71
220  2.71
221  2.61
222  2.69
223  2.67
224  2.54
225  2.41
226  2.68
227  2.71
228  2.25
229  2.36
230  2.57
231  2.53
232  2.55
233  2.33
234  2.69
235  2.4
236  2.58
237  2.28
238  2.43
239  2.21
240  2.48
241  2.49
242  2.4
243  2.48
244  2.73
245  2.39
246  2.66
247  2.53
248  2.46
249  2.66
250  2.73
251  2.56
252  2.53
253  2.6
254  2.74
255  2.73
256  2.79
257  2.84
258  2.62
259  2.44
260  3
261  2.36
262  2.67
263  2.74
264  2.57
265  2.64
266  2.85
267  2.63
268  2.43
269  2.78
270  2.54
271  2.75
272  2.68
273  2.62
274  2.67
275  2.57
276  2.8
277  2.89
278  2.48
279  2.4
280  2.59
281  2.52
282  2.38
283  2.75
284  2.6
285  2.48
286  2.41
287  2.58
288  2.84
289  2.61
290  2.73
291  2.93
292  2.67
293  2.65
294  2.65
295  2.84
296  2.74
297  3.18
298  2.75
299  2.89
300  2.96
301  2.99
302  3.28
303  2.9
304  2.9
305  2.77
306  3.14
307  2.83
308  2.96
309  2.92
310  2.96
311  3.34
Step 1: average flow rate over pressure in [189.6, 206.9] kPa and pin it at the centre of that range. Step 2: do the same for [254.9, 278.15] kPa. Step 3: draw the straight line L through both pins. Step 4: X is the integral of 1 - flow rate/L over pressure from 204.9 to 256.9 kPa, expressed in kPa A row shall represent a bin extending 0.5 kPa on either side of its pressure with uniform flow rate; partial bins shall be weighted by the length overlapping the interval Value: 5.6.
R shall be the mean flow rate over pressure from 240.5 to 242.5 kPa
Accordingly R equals 2.45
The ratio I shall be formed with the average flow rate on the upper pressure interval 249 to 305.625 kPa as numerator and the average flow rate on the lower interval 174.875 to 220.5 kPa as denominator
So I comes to 0.95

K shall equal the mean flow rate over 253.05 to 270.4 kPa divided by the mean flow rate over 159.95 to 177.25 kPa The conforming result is 1.2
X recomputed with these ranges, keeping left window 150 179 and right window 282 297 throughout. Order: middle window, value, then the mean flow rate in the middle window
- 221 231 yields 0.2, 2.54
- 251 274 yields -0.1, 2.66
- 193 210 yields -3.4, 3.08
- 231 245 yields 0.8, 2.46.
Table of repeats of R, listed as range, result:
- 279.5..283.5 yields 2.56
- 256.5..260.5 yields 2.73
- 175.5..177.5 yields 2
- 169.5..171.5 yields 1.81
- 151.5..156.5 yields 3.01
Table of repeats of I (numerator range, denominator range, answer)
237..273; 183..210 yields 0.85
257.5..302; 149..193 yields 1.01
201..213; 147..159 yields 0.96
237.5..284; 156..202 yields 0.96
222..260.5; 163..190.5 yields 1.06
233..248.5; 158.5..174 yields 1.04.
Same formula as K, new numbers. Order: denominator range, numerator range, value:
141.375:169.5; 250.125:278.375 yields 0.93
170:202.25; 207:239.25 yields 0.96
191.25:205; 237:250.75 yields 0.79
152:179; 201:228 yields 1.12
